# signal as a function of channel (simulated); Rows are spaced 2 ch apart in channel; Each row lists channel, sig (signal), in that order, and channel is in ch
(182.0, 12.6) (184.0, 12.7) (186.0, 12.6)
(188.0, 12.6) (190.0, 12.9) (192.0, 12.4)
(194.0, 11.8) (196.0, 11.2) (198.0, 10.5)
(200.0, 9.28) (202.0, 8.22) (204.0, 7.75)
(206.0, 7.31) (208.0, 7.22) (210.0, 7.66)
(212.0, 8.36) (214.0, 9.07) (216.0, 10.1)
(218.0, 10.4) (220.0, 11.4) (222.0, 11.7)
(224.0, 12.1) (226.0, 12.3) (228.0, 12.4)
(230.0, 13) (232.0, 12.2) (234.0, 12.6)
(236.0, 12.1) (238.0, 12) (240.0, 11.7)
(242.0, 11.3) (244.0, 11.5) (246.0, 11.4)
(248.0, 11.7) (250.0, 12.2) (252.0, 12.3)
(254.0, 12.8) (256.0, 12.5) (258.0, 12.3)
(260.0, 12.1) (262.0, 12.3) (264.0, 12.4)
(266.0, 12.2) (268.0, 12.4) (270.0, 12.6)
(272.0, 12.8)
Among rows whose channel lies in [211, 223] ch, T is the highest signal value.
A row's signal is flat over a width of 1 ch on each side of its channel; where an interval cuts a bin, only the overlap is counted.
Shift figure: 11.7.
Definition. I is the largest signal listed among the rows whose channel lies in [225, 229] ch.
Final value 12.4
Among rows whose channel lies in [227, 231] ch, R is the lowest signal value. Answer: 12.4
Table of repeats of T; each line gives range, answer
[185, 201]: 12.9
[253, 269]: 12.8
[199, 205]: 9.28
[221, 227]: 12.3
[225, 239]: 13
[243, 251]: 12.2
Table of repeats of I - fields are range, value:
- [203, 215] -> 9.07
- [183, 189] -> 12.7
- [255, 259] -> 12.5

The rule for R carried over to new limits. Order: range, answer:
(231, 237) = 12.1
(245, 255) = 11.4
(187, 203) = 8.22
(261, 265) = 12.3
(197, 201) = 9.28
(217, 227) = 10.4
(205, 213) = 7.22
